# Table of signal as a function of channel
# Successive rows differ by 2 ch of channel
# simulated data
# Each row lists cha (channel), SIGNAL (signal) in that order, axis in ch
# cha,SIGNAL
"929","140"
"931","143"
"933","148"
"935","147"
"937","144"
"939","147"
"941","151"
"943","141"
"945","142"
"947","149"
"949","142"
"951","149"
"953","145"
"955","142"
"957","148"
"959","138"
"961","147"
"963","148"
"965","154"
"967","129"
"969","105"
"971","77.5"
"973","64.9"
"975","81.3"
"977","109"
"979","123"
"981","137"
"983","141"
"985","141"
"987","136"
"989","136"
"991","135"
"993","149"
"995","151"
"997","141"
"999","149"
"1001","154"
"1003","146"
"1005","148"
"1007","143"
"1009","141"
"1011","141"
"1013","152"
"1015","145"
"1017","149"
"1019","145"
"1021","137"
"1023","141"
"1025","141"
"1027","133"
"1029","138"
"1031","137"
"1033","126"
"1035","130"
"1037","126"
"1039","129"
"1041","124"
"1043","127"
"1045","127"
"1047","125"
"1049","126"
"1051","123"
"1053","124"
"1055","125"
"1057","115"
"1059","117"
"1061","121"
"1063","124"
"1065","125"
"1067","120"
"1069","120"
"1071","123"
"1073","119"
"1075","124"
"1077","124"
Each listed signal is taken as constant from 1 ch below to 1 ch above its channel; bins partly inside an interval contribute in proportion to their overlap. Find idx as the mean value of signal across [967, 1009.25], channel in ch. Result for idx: 129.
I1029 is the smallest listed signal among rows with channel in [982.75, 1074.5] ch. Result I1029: 115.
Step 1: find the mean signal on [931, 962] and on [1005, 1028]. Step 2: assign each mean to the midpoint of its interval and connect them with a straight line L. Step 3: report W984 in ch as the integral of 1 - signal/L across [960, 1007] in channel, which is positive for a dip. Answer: 4.3 ch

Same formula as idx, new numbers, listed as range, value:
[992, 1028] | 145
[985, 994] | 139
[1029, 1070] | 125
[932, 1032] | 138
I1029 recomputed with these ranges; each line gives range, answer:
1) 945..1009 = 64.9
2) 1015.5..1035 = 126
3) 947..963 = 138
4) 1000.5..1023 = 137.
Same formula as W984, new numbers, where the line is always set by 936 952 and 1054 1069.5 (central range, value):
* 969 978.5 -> 3.5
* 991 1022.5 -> -3.1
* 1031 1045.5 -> -0.2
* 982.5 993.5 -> -0.2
